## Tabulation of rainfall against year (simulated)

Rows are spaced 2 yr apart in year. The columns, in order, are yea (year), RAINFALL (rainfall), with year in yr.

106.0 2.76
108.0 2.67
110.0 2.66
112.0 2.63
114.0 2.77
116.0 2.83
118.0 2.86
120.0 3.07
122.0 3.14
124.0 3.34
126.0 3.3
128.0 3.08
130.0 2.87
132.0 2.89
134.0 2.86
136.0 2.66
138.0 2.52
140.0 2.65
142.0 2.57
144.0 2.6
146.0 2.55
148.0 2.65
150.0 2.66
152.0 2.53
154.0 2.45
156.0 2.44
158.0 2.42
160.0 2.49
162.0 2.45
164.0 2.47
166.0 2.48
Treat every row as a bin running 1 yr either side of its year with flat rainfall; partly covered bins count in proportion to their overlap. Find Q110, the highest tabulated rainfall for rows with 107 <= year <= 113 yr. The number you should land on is 2.67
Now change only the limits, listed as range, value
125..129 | 3.3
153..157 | 2.45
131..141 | 2.89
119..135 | 3.34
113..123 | 3.14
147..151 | 2.66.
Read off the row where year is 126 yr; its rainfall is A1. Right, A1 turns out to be 3.3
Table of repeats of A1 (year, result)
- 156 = 2.44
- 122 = 3.14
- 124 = 3.34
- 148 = 2.65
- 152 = 2.53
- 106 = 2.76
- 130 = 2.87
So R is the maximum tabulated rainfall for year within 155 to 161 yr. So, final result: 2.49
